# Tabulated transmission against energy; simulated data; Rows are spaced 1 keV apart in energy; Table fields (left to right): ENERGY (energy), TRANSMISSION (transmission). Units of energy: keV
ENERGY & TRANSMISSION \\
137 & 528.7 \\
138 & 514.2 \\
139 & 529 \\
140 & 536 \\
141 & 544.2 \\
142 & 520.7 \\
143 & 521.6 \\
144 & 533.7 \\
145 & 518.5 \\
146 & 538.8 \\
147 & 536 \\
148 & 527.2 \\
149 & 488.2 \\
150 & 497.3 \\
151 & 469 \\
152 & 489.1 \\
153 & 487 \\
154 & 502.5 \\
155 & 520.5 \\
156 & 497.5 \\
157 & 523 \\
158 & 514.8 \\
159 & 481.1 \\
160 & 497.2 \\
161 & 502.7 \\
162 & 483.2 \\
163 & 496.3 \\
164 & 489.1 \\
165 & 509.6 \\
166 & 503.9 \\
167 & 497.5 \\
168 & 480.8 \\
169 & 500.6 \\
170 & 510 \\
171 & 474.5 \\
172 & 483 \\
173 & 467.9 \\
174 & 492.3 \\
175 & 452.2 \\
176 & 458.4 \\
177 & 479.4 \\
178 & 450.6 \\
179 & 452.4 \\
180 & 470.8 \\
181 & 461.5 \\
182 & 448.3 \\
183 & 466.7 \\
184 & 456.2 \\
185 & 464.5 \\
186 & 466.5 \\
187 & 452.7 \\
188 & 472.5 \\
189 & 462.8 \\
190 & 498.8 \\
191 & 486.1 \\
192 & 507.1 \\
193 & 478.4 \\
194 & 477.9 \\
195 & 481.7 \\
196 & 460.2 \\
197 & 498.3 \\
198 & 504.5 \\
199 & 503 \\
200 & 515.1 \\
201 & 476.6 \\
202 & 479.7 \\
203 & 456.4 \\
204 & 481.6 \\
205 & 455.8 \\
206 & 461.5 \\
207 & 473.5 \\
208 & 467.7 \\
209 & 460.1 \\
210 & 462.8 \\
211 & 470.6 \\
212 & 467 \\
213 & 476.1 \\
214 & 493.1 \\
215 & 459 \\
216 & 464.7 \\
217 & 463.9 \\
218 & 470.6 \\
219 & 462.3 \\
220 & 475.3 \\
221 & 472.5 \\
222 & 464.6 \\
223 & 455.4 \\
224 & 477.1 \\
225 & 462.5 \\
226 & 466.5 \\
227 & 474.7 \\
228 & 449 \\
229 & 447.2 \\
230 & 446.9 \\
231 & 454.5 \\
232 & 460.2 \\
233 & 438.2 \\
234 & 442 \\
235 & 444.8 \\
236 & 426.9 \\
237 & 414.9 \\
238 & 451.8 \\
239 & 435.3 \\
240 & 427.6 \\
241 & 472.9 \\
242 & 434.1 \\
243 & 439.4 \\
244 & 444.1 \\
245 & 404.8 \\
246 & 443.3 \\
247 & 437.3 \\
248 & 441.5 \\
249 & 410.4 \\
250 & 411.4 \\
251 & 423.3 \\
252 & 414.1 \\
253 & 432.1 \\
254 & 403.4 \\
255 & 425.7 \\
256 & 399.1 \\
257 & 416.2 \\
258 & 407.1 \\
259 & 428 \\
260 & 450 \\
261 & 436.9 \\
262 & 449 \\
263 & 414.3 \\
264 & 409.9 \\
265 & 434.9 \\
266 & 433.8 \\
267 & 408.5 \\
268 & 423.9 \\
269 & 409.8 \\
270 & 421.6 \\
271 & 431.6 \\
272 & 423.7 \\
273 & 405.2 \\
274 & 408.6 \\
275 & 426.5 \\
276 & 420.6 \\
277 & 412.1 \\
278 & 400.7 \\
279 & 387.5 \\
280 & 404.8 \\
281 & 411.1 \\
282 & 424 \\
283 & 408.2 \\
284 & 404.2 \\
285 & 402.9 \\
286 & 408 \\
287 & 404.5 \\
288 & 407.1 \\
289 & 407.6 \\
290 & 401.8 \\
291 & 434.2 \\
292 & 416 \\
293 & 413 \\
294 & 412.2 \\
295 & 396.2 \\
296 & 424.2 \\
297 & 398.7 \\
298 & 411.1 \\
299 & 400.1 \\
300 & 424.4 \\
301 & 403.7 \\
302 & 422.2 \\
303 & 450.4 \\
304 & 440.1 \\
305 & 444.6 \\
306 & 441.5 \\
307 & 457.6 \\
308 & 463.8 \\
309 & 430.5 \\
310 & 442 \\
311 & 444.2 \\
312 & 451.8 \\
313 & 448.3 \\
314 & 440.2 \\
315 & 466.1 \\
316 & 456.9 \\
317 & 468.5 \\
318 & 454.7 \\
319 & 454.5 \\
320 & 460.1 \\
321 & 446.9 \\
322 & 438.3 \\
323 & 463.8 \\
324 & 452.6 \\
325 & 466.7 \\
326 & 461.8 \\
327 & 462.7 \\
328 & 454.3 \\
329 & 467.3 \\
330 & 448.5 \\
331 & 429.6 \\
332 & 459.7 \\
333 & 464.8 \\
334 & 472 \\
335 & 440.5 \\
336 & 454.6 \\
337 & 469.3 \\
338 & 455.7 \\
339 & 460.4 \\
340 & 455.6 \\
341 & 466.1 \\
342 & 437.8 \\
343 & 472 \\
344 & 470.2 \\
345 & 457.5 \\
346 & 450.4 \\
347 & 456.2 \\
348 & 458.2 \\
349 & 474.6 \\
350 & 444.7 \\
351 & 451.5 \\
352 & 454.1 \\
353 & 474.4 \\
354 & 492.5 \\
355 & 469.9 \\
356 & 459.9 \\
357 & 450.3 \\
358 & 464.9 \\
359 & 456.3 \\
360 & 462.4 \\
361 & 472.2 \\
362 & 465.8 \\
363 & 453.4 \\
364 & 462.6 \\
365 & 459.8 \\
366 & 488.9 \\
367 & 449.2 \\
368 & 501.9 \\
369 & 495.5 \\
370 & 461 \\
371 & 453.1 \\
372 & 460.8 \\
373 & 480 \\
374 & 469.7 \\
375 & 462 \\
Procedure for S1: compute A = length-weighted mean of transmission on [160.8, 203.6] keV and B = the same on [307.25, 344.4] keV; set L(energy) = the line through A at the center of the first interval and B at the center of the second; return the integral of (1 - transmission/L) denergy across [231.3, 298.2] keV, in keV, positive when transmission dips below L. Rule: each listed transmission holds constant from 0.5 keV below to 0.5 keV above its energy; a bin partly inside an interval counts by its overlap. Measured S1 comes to 6.4 keV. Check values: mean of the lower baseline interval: 480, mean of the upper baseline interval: 455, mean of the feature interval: 421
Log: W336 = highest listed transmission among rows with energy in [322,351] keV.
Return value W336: 474.6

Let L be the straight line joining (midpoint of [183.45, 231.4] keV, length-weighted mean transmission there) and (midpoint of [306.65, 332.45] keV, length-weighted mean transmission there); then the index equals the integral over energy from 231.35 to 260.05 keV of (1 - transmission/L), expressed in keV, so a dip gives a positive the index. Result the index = 2.18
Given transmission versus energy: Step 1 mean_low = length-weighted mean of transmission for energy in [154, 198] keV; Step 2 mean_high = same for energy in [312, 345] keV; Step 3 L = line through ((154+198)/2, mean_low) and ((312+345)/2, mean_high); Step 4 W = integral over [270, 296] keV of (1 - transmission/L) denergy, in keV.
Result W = 3.0 keV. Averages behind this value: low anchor 483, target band 411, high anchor 457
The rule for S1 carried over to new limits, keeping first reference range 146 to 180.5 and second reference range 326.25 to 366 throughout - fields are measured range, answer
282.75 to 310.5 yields 2.8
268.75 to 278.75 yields 1.2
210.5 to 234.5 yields 0.9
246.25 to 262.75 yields 1.8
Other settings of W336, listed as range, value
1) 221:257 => 477.1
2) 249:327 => 468.5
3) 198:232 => 515.1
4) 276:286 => 424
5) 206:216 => 493.1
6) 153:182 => 523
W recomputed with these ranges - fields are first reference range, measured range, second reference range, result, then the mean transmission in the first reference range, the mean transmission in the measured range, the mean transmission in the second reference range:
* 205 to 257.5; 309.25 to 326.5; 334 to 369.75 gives 0.2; 448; 454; 463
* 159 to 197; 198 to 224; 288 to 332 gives -0.2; 479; 472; 439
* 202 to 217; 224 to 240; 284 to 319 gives 0.4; 468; 448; 429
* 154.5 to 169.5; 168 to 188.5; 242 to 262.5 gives 0.7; 500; 469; 426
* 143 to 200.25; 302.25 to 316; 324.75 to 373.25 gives 0.6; 489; 448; 462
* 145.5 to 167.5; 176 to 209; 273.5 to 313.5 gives 0.5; 502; 474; 420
